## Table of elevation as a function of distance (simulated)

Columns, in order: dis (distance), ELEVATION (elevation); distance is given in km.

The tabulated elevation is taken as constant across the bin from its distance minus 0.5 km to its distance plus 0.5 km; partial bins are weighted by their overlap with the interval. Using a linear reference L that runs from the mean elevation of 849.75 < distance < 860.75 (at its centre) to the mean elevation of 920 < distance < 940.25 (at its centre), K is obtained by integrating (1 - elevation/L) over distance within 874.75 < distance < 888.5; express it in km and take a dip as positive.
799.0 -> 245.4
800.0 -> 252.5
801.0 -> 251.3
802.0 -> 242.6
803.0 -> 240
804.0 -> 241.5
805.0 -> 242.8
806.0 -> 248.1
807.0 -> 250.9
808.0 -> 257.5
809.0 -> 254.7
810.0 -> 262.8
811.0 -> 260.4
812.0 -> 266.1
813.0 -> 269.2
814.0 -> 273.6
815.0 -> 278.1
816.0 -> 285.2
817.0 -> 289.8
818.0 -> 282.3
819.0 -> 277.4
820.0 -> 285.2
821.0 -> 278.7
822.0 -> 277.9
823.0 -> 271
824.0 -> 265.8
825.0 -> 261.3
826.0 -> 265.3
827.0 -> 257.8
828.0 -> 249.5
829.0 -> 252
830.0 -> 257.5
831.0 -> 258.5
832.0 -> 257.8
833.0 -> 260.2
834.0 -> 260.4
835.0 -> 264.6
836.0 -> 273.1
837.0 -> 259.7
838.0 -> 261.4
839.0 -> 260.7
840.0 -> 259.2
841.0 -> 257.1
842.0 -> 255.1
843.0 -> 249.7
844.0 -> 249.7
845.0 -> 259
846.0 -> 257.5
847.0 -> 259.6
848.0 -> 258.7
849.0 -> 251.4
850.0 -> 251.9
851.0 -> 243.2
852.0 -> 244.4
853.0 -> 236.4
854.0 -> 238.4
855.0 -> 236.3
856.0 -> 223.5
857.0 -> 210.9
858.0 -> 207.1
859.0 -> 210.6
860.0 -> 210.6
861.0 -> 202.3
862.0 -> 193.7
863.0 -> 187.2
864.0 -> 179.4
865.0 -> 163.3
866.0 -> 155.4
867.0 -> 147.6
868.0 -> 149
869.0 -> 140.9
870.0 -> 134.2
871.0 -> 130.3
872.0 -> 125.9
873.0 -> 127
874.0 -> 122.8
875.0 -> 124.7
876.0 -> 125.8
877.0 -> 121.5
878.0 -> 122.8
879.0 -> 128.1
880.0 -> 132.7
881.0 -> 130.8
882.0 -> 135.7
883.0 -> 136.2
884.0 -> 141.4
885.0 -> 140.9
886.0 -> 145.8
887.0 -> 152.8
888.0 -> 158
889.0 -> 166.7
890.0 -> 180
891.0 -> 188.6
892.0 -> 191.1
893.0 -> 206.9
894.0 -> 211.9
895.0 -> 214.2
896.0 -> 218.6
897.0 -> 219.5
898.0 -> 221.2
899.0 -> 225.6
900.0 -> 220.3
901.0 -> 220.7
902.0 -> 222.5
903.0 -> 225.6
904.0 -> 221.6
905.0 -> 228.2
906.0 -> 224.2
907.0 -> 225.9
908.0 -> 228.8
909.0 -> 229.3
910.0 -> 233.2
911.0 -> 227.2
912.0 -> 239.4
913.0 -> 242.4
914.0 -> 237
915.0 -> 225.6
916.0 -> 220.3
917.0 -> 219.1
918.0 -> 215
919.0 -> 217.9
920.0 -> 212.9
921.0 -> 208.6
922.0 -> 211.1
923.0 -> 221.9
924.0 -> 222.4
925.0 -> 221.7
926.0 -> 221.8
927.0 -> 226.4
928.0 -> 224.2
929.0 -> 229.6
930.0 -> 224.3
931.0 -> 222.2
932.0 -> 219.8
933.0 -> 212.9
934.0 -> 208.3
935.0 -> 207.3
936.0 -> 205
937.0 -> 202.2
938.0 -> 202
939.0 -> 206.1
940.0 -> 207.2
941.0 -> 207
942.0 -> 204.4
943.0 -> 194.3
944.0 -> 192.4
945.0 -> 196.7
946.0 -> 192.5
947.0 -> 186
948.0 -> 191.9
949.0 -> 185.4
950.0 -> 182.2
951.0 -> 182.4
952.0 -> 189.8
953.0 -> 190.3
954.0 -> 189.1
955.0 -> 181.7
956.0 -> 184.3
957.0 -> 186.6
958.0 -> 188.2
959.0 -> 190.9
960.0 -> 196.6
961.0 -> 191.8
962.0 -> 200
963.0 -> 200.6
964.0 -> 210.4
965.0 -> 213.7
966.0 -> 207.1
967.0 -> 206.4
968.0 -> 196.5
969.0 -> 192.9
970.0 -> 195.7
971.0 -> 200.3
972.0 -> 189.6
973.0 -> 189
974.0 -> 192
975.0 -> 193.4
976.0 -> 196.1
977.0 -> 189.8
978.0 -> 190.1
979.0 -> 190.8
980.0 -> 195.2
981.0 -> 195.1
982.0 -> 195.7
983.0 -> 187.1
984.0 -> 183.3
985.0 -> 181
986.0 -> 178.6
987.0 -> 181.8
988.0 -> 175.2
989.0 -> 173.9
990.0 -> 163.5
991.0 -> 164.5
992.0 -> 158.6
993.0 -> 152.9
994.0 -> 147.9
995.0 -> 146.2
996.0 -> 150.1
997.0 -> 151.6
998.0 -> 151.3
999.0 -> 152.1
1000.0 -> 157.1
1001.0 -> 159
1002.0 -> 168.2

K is 5.4 km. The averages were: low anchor 227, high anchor 215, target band 136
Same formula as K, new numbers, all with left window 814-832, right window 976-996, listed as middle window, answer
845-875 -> 6.41 km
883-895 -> 3.11 km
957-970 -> -0.68 km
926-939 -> -0.51 km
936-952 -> 0.38 km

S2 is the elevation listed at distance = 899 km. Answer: 225.6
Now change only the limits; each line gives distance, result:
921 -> 208.6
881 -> 130.8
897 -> 219.5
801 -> 251.3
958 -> 188.2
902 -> 222.5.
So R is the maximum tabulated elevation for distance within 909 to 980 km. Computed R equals 242.4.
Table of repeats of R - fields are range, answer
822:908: 277.9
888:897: 219.5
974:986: 196.1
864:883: 179.4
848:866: 258.7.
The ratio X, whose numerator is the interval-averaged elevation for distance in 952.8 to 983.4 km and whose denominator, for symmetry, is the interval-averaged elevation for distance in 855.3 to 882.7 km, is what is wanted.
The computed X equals 1.23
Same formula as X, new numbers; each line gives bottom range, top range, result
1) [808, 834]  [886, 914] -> 0.79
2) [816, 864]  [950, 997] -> 0.74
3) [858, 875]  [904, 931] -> 1.39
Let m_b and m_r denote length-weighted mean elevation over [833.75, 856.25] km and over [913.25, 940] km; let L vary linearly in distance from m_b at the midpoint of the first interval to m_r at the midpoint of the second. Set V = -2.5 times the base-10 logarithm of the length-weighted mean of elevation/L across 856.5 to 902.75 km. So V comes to 0.36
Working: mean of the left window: 253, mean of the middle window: 170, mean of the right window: 217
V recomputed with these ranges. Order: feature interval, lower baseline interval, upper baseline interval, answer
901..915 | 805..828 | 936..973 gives -0.045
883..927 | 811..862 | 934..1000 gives 0.047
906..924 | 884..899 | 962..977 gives -0.179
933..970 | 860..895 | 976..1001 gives -0.184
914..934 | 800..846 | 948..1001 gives -0.054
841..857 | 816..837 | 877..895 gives -0.096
